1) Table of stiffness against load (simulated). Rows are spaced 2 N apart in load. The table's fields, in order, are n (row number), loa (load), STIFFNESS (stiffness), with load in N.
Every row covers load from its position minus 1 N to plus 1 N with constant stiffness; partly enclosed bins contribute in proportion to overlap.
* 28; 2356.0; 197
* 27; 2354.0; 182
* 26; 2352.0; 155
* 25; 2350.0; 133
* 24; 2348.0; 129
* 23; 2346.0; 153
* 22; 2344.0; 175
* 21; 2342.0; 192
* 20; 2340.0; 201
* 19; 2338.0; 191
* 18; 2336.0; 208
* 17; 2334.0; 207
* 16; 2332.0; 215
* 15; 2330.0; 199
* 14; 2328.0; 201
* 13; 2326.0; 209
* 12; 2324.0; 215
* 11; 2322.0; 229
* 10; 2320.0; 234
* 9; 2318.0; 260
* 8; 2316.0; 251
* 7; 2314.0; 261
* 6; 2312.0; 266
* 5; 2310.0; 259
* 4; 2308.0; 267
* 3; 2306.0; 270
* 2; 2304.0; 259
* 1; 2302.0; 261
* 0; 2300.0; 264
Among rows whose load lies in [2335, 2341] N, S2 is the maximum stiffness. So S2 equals 208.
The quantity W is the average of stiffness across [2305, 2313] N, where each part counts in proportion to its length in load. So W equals 266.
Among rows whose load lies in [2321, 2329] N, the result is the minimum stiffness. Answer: 201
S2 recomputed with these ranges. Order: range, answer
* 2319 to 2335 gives 234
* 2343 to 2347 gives 175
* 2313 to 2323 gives 261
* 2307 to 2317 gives 267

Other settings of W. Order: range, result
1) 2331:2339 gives 205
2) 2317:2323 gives 241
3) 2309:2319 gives 259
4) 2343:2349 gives 152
